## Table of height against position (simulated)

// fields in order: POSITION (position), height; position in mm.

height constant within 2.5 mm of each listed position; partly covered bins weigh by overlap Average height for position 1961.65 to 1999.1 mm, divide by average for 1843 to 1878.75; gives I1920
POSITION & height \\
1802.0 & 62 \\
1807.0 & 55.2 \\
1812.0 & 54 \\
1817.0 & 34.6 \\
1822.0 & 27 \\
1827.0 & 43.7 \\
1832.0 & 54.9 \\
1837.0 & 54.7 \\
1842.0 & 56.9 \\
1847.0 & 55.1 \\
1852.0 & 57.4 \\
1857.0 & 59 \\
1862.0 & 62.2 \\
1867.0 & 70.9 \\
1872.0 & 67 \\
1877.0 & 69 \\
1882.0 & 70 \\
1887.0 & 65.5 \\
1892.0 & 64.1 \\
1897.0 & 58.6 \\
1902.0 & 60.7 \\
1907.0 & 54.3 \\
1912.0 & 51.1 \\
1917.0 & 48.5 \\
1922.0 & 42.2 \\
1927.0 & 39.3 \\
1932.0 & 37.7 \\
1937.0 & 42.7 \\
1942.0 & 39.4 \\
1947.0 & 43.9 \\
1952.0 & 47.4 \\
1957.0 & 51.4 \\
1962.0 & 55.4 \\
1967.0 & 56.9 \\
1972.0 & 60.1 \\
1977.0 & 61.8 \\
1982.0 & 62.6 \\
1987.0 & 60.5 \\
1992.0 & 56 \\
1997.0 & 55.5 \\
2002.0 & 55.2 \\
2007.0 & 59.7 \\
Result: 0.94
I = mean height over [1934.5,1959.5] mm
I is 45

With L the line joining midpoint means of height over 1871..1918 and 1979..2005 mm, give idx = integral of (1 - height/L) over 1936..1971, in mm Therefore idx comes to 6.1 mm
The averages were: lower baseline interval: 61.1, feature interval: 48.9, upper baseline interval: 58.1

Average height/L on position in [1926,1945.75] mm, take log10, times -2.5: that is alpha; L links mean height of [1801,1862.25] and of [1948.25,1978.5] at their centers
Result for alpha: 0.326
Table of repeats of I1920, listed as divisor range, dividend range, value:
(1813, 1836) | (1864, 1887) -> 1.64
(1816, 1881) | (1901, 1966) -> 0.85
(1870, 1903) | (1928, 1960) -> 0.67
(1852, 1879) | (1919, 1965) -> 0.69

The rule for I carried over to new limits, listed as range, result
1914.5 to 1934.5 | 41.9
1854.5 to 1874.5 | 64.8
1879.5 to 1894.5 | 66.5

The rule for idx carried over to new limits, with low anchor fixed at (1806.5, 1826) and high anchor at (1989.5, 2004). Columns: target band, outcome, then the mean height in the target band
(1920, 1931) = 2.1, 40.3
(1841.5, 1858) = -4.8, 57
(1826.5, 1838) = -2.5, 51.9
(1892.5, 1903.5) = -2.9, 60.4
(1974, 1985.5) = -1.6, 62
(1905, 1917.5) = -0.7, 51.6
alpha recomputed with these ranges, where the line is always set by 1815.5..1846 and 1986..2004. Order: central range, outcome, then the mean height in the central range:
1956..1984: -0.064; 58.3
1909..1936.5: 0.183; 43.9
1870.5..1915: -0.234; 62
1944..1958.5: 0.146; 47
